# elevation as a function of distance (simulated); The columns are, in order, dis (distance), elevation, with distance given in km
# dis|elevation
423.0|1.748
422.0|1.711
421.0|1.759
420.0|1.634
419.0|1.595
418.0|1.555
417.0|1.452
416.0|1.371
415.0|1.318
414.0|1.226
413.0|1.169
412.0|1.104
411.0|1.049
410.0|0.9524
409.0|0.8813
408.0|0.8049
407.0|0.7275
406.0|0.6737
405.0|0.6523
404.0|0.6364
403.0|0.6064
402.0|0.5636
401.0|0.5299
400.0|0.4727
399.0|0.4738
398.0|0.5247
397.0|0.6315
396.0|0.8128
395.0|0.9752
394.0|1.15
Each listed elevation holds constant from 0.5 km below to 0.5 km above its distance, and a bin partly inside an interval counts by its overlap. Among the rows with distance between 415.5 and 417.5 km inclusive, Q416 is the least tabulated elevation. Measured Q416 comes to 1.371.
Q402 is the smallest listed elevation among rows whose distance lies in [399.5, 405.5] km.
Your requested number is 0.4727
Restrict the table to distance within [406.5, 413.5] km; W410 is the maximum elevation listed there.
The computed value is 1.169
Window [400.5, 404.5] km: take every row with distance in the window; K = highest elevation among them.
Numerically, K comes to 0.6364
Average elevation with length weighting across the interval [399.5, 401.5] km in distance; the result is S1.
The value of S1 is 0.501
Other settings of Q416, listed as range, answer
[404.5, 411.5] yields 0.6523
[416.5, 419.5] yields 1.452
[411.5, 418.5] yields 1.104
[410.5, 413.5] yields 1.049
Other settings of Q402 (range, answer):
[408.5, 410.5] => 0.8813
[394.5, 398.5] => 0.5247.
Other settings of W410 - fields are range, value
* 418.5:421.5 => 1.759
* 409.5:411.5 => 1.049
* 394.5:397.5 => 0.9752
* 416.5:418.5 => 1.555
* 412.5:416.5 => 1.371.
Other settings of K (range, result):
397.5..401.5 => 0.5299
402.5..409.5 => 0.8813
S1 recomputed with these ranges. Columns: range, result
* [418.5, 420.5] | 1.61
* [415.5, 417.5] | 1.41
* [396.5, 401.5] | 0.527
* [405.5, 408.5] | 0.735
